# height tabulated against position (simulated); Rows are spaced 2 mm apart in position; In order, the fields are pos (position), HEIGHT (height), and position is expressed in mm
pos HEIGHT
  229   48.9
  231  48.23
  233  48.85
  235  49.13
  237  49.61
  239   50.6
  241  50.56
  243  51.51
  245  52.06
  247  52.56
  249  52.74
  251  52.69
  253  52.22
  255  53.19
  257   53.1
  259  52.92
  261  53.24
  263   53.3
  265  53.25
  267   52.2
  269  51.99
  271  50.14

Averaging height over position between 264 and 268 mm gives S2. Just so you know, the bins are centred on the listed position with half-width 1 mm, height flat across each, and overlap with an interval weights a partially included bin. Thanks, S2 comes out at 52.7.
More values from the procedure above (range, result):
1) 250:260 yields 52.8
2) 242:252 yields 52.3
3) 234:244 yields 50.3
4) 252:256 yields 52.7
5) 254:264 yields 53.1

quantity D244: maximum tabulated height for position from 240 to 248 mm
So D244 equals 52.56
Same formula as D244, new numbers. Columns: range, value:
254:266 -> 53.3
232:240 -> 50.6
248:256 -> 53.19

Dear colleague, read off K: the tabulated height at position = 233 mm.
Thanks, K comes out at 48.85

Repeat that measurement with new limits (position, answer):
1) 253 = 52.22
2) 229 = 48.9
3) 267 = 52.2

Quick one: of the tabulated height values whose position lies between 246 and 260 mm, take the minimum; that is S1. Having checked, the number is 52.22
